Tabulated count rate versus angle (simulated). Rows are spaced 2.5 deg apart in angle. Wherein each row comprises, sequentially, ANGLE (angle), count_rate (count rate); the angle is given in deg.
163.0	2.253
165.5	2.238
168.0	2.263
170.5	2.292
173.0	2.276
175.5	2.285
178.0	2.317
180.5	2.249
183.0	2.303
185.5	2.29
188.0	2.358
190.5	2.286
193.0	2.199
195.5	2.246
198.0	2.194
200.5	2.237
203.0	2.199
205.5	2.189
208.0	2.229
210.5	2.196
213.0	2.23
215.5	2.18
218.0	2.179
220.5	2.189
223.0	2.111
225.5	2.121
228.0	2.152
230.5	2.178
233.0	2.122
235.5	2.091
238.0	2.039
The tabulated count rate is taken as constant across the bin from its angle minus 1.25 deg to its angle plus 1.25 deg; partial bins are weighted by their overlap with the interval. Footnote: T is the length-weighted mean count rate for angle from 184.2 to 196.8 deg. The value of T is 2.28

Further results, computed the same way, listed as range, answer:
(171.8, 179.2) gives 2.29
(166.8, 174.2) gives 2.28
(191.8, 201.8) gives 2.22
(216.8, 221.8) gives 2.18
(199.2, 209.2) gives 2.21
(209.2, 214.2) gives 2.21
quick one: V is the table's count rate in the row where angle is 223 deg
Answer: 2.111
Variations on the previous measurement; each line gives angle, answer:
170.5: 2.292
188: 2.358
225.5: 2.121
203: 2.199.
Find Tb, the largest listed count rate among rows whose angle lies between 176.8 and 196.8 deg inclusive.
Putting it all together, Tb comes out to 2.358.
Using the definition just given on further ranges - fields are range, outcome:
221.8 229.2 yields 2.152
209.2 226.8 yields 2.23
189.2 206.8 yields 2.286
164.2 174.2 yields 2.292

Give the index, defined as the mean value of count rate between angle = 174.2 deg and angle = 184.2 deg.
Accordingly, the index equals 2.29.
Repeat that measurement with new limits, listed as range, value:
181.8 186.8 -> 2.3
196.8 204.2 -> 2.21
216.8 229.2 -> 2.15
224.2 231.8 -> 2.15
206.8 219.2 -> 2.2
